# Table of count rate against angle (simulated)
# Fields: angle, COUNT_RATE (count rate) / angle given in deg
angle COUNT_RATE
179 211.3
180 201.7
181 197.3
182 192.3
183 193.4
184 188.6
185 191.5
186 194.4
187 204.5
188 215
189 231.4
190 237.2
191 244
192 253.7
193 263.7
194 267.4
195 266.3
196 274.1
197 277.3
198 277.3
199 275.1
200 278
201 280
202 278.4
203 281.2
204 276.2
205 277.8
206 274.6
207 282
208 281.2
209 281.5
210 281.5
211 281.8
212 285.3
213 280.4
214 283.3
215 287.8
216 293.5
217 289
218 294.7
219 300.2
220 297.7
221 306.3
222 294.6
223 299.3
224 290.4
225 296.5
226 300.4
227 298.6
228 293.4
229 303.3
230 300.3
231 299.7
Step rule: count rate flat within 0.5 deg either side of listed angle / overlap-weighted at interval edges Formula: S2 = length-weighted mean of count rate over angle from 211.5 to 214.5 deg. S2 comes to 283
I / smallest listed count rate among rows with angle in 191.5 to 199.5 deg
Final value 253.7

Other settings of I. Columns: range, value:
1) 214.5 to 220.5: 287.8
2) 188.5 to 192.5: 231.4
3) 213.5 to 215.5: 283.3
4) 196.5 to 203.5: 275.1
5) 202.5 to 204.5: 276.2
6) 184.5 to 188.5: 191.5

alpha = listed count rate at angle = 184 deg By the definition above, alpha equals 188.6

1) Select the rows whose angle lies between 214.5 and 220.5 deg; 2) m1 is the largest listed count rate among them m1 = 300.2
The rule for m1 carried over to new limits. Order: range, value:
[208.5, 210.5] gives 281.5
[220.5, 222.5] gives 306.3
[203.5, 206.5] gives 277.8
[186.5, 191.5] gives 244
